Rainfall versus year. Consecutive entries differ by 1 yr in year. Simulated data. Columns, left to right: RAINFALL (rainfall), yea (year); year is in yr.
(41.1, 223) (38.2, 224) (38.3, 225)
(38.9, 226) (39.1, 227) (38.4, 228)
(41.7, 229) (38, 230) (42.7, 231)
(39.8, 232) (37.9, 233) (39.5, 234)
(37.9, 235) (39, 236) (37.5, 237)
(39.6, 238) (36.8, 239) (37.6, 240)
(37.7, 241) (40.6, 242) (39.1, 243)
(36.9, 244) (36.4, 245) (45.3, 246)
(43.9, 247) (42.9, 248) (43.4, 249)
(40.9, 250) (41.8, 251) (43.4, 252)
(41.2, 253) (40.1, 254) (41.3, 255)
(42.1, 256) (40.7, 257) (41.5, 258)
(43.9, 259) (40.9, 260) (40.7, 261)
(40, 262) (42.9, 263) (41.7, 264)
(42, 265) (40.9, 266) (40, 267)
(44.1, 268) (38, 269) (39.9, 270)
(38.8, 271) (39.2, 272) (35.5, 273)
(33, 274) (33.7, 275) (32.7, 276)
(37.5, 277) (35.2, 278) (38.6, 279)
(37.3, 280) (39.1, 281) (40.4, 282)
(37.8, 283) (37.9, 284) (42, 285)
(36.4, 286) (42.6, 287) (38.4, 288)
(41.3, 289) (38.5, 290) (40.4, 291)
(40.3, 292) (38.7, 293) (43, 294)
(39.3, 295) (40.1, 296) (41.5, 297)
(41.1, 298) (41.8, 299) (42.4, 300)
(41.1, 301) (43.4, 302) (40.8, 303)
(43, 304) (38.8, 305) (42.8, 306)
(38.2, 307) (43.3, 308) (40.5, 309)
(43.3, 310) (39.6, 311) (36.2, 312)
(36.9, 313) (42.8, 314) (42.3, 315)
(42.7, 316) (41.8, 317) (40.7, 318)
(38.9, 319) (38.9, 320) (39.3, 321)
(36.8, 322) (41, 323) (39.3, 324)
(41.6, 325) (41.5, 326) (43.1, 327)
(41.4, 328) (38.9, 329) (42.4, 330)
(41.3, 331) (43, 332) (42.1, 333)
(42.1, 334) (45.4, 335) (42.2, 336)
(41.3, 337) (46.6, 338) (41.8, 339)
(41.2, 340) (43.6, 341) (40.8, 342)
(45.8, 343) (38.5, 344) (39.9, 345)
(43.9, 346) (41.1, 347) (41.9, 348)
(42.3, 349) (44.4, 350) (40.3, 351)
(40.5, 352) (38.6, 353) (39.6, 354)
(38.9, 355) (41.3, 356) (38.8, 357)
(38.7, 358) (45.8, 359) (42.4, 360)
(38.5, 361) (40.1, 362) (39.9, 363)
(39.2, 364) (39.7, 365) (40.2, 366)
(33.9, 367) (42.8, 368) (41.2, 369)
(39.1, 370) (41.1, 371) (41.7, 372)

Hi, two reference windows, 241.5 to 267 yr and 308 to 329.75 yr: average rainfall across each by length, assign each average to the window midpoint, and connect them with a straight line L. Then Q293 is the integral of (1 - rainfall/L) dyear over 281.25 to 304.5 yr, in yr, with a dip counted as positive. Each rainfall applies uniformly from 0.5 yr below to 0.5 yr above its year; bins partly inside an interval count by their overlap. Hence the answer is 0.2 yr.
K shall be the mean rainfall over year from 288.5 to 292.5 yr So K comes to 40.1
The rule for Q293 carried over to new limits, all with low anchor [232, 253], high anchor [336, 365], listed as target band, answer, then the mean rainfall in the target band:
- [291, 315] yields -0.1 yr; 40.8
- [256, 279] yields 0.6 yr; 39.3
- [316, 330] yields 0.2 yr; 40.4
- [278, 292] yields 0.4 yr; 39.2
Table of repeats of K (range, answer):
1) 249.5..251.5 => 41.3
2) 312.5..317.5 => 41.3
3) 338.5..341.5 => 42.2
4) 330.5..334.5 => 42.1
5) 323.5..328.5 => 41.4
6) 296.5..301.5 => 41.6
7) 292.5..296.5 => 40.3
